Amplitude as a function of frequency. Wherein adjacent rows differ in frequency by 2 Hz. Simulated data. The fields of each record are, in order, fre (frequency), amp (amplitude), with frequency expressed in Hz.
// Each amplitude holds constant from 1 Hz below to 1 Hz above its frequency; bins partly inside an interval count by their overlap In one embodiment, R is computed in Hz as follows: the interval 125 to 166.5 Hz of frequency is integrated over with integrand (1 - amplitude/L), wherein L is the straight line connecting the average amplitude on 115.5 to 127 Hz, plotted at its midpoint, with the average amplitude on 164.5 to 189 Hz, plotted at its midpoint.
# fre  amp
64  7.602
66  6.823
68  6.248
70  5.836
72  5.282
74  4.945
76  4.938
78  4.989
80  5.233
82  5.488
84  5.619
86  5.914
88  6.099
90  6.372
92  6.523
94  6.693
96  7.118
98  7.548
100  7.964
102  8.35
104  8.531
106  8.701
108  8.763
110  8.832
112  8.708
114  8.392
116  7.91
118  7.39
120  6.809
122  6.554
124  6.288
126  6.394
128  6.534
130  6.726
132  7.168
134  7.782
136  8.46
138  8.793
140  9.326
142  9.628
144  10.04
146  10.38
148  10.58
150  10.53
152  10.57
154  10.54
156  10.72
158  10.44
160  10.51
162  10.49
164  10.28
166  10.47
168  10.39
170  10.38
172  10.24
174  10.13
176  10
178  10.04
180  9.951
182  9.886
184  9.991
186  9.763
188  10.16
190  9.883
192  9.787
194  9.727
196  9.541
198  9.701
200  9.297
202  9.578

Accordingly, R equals -5.0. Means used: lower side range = 6.85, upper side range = 10.1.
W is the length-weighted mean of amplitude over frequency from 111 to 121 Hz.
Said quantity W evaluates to 7.84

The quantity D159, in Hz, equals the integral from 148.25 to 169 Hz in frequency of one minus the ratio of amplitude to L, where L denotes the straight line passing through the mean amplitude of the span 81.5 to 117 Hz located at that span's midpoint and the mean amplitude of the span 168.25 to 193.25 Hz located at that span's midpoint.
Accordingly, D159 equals -2.6 Hz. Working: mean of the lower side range 7.45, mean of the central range 10.5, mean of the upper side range 10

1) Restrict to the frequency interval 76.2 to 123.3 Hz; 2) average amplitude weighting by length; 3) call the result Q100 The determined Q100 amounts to 7.11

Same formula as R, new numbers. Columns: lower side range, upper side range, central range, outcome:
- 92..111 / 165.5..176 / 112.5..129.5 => 3.0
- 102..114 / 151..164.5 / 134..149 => 0.7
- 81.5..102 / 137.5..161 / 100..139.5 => 2.5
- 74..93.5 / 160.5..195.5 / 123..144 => 0.6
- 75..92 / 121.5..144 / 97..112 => -4.3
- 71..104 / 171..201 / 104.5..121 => -2.4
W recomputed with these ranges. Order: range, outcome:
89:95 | 6.53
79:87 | 5.56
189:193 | 9.84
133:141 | 8.59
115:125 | 6.99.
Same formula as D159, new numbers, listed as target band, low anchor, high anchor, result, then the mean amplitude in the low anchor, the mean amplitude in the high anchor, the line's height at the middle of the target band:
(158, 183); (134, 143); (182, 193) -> -1.77 Hz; 8.91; 9.91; 9.57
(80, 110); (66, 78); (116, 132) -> -4.94 Hz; 5.53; 6.78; 6.08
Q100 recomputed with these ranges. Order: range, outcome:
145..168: 10.5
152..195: 10.2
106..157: 8.56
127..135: 7.05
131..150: 9.2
